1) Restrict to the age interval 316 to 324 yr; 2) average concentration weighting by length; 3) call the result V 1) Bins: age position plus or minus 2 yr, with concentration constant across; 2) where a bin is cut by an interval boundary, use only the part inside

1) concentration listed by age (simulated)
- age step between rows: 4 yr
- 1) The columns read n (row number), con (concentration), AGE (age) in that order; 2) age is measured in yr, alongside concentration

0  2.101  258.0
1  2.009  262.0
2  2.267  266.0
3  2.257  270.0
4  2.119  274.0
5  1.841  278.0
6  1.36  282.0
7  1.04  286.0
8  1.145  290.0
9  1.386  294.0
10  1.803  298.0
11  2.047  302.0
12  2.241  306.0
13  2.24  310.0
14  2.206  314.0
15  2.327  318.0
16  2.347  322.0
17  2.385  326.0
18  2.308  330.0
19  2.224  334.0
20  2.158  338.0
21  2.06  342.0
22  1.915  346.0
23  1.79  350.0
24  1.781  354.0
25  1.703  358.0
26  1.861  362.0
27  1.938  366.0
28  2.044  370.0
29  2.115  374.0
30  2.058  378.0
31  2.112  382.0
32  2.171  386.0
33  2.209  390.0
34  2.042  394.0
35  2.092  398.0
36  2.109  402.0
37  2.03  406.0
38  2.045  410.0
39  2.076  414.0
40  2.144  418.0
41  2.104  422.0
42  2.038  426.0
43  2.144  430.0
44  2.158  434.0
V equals 2.34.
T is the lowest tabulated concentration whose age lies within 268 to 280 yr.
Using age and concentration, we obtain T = 1.841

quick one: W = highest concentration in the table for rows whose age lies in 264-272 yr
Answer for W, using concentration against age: 2.267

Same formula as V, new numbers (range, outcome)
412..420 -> 2.11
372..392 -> 2.13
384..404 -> 2.12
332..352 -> 2.03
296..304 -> 1.93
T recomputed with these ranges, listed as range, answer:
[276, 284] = 1.36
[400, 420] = 2.03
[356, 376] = 1.703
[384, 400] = 2.042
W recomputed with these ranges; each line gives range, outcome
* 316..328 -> 2.385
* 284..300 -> 1.803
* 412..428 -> 2.144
